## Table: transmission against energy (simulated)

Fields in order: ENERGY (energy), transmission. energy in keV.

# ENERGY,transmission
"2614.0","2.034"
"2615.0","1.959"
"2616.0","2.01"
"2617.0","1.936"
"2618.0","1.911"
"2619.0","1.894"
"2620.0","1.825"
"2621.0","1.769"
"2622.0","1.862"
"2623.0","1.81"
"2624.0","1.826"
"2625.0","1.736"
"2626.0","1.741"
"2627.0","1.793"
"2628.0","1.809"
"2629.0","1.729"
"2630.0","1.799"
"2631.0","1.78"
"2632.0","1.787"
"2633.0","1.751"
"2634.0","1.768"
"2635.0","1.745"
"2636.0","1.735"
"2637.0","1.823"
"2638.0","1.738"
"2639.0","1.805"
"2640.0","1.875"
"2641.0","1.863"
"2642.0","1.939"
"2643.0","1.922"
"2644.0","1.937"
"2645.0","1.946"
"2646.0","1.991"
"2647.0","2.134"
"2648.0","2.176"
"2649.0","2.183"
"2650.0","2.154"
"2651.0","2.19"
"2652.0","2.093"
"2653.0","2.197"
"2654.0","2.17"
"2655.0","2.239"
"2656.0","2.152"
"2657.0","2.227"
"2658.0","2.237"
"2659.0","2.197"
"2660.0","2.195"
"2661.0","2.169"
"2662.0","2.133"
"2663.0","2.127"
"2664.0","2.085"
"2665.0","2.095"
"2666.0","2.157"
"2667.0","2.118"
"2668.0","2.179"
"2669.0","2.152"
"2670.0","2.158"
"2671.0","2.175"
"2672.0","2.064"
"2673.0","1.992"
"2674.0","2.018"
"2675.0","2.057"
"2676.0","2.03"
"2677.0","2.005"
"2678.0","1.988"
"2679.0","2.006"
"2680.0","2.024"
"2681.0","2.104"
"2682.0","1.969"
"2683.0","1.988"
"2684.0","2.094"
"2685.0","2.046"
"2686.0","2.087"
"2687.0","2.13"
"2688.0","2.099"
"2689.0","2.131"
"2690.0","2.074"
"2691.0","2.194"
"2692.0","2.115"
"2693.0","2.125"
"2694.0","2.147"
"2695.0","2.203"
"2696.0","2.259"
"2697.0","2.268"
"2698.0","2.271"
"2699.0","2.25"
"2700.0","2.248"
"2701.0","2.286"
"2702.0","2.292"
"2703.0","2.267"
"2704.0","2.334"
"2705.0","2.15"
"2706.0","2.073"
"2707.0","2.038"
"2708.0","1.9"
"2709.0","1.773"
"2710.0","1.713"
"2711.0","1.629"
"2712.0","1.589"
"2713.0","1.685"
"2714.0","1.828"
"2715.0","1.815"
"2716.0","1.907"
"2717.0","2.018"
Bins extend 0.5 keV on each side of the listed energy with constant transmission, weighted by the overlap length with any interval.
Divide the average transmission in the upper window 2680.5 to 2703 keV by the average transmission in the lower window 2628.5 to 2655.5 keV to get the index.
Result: 1.11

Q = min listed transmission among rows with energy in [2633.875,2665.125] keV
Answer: 1.735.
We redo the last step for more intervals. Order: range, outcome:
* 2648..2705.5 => 1.969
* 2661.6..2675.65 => 1.992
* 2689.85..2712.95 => 1.589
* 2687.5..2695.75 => 2.074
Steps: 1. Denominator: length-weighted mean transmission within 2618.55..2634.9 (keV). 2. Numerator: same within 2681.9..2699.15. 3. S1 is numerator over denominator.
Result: 1.2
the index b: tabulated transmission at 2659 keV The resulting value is 2.197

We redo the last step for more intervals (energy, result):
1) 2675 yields 2.057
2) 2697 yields 2.268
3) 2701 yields 2.286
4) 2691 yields 2.194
